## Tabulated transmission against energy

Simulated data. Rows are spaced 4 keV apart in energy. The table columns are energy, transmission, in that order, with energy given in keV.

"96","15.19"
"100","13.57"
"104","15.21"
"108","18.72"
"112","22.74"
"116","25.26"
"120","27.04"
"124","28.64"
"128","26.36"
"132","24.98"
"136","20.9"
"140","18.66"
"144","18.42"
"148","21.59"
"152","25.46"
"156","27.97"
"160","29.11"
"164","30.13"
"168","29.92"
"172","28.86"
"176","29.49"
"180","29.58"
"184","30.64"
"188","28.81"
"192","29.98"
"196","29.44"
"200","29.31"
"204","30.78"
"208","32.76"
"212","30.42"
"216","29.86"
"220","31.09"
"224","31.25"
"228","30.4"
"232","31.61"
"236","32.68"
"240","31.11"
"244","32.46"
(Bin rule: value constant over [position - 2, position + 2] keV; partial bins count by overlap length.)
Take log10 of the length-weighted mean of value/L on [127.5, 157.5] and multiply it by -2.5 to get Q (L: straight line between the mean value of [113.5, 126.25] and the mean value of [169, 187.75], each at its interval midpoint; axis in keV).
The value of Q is 0.22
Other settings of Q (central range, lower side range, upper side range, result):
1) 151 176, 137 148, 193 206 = -0.24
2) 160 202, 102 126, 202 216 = -0.03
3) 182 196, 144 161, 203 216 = -0.03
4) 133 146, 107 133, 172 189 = 0.32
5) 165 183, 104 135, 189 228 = -0.06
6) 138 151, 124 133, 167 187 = 0.35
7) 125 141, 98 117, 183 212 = -0.07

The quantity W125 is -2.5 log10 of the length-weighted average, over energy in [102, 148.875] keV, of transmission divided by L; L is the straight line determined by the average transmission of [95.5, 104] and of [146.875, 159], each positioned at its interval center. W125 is -0.15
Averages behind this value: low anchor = 14.4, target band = 22.4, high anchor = 25.6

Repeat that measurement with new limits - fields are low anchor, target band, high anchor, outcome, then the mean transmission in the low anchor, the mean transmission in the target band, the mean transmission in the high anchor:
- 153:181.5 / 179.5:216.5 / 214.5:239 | 0.000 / 29.2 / 30.2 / 31.2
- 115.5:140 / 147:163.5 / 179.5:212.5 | 0.018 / 25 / 26.7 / 30.2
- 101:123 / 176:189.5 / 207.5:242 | -0.077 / 21.7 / 29.7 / 31.2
